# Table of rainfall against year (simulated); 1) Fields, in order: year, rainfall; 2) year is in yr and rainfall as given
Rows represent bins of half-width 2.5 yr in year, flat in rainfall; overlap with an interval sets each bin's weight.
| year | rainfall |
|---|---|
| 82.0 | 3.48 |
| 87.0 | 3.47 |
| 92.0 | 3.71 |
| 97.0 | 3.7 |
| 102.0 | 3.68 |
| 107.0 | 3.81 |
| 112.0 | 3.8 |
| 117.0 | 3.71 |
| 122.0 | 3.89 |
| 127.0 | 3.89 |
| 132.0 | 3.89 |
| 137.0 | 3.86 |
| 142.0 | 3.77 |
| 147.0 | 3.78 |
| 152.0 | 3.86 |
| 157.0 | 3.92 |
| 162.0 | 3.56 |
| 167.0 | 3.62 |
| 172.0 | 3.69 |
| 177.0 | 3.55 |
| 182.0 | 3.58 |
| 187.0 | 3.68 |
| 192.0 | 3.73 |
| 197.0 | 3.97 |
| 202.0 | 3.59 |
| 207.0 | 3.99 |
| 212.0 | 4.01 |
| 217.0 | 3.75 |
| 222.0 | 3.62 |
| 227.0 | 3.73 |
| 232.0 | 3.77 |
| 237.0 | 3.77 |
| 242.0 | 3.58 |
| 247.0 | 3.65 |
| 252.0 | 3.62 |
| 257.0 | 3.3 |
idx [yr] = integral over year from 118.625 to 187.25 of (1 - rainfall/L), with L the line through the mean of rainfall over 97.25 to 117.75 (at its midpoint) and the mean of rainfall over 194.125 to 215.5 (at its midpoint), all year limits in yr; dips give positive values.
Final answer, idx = 1.0 yr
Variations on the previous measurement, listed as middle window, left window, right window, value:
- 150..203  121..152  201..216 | 2.17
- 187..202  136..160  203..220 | 0.34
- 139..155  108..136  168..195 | -0.22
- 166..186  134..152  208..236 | 0.99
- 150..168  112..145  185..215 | 0.39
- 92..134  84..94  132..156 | -1.15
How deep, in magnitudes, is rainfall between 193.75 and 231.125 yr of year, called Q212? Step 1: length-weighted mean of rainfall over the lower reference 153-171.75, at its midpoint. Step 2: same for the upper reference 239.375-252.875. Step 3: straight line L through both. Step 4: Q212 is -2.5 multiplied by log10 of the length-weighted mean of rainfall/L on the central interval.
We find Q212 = -0.04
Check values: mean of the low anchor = 3.71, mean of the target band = 3.81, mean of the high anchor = 3.62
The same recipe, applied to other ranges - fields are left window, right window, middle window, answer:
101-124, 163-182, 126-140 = -0.043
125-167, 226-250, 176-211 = 0.000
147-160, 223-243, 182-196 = 0.024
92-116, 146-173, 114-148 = -0.025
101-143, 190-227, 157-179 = 0.049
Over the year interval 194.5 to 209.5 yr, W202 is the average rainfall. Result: 3.85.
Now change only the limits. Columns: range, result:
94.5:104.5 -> 3.69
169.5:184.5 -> 3.61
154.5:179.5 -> 3.67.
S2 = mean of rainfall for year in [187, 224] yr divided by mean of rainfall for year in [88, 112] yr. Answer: 1.0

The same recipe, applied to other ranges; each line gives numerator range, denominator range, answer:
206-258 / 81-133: 0.99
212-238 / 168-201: 1.02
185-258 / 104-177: 0.99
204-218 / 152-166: 1.05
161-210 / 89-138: 0.98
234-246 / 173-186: 1.02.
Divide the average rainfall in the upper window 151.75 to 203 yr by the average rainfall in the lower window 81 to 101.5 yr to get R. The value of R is 1.03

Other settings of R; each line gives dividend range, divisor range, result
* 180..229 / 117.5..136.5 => 0.97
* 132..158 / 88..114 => 1.03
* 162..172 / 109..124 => 0.95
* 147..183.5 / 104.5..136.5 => 0.96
